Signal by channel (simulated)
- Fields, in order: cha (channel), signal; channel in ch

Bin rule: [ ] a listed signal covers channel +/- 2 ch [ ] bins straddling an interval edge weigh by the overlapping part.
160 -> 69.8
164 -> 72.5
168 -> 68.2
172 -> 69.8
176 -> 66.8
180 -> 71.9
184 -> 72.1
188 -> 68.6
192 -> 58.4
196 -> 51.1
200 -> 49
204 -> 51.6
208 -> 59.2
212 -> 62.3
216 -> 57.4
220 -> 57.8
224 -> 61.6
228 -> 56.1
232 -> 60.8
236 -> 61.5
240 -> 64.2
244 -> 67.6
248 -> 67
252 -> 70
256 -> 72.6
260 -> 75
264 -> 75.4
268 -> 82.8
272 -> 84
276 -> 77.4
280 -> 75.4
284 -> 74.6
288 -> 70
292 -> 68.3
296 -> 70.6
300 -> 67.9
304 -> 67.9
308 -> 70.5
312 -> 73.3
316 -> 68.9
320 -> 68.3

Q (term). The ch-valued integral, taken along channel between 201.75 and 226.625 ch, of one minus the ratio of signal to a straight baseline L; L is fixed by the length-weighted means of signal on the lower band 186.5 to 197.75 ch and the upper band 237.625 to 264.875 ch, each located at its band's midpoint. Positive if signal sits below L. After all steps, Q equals 2.0 ch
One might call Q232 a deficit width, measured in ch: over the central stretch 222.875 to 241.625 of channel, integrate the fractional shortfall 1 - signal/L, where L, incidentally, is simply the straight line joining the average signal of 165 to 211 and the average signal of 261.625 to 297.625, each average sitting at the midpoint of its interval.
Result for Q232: 2.2 ch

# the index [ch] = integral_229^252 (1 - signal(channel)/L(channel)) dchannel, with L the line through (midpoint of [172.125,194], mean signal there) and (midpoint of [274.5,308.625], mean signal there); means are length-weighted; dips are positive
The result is 1.7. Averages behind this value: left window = 67.8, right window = 71.3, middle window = 64.4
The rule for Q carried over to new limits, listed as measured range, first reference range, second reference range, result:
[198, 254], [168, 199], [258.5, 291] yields 8.1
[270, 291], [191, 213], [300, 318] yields -3.2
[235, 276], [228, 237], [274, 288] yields -3.2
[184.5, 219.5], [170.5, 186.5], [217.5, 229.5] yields 3.4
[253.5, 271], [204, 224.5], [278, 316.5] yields -2.9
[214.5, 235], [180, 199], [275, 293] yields 2.4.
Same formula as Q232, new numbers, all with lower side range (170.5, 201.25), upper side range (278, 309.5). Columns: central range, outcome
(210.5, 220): 0.9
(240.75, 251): 0.1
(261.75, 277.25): -2.4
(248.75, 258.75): -0.4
